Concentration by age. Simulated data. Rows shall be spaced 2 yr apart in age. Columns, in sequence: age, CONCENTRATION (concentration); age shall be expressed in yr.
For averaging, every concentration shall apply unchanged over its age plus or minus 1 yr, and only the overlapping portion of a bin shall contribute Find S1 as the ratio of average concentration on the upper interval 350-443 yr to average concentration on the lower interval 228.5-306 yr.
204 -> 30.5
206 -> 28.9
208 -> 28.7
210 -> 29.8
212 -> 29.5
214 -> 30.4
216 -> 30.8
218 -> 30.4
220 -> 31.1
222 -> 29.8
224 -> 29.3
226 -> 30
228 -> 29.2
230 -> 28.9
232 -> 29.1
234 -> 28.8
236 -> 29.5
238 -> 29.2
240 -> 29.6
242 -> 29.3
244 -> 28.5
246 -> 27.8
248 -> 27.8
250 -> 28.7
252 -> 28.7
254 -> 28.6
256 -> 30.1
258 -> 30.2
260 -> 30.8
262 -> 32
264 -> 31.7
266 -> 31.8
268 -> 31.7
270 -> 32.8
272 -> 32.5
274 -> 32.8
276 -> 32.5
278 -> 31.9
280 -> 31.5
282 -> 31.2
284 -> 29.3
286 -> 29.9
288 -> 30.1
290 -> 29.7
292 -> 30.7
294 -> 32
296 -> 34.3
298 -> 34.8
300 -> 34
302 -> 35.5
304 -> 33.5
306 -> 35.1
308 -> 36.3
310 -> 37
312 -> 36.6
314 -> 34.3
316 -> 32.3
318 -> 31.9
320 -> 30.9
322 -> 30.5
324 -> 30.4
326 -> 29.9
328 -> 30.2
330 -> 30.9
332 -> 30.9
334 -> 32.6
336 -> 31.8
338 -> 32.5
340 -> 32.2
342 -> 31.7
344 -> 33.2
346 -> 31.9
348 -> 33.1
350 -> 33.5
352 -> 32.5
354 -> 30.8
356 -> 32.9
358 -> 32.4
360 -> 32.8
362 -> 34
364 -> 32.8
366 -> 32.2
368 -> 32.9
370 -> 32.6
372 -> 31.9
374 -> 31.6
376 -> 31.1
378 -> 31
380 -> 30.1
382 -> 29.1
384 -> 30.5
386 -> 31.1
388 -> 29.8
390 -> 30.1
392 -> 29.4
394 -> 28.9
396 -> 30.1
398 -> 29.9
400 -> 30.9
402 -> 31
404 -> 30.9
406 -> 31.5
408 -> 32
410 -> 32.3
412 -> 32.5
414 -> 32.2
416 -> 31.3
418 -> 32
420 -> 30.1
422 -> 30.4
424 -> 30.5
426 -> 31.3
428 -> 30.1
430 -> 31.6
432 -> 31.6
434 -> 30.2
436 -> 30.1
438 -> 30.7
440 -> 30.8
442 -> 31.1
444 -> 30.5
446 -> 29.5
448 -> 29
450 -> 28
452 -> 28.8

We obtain 1.01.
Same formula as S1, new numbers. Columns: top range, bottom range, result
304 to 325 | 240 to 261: 1.15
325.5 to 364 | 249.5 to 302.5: 1.02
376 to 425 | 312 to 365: 0.96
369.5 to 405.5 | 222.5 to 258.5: 1.05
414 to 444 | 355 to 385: 0.97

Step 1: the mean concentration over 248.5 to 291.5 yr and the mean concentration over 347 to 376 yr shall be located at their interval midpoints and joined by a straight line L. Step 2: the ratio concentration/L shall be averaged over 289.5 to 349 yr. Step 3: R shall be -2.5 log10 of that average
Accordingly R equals -0.03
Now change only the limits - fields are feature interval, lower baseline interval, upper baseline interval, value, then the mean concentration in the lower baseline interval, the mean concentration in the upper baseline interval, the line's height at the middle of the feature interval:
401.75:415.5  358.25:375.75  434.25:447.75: -0.02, 32.5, 30.4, 31.3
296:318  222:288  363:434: -0.14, 30.2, 31.1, 30.5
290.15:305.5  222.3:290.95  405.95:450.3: -0.10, 30.2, 30.9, 30.3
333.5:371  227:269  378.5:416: -0.07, 29.6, 30.7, 30.4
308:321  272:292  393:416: -0.10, 31.1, 31.1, 31.1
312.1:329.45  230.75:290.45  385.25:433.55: -0.04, 30.3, 30.9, 30.5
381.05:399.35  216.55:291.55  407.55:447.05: 0.03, 30.2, 31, 30.8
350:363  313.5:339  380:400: -0.07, 31.4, 29.9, 30.7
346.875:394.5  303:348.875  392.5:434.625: 0.01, 32.6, 31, 31.8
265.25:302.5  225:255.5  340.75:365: -0.06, 28.9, 32.6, 30.4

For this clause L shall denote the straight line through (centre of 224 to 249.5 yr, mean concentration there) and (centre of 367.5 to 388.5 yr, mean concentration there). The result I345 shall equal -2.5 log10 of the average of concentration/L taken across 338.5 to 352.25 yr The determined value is -0.07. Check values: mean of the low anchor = 29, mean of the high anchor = 31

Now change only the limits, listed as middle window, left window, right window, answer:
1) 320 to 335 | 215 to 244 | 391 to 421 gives -0.01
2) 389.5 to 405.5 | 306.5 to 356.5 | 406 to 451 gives 0.04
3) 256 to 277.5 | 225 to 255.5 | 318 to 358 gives -0.07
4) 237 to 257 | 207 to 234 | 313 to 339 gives 0.05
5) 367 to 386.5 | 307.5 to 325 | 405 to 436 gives 0.03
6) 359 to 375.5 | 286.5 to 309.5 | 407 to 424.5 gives -0.01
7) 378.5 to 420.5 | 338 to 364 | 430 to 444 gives 0.03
